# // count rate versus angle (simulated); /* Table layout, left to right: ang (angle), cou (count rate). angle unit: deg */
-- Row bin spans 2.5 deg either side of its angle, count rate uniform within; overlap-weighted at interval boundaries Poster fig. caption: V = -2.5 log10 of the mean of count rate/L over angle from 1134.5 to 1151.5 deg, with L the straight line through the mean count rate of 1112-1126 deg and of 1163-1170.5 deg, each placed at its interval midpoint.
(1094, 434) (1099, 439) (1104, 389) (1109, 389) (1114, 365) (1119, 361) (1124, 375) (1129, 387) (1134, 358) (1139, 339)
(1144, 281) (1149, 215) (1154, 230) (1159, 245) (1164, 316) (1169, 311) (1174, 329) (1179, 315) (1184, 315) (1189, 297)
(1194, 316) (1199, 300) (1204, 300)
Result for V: 0.18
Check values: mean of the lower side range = 367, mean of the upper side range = 313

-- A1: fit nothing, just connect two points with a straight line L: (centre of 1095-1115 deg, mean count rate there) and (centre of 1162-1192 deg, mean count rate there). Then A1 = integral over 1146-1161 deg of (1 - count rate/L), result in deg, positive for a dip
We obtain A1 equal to 4.9 deg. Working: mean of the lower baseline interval 401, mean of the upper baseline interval 314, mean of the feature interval 231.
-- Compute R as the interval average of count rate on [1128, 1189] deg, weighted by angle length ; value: 301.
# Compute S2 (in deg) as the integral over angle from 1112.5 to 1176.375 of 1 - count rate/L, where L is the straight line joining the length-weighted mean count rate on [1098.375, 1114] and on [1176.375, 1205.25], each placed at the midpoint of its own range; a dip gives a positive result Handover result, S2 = 7.3 deg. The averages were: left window 395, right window 308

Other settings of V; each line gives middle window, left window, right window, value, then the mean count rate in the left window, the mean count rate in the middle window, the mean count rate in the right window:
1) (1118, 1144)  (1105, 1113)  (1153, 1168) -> -0.06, 384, 356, 272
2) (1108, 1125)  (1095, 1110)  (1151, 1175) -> 0.03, 410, 371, 282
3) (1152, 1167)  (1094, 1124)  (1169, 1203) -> 0.26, 391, 266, 311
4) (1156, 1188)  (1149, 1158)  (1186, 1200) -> -0.15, 228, 304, 305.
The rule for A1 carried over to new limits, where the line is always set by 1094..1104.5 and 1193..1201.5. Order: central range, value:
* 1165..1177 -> 0.7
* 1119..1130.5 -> 0.5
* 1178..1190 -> 0.5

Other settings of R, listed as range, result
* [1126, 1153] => 312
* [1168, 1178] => 321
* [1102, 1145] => 363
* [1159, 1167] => 294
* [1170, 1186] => 319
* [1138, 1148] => 291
